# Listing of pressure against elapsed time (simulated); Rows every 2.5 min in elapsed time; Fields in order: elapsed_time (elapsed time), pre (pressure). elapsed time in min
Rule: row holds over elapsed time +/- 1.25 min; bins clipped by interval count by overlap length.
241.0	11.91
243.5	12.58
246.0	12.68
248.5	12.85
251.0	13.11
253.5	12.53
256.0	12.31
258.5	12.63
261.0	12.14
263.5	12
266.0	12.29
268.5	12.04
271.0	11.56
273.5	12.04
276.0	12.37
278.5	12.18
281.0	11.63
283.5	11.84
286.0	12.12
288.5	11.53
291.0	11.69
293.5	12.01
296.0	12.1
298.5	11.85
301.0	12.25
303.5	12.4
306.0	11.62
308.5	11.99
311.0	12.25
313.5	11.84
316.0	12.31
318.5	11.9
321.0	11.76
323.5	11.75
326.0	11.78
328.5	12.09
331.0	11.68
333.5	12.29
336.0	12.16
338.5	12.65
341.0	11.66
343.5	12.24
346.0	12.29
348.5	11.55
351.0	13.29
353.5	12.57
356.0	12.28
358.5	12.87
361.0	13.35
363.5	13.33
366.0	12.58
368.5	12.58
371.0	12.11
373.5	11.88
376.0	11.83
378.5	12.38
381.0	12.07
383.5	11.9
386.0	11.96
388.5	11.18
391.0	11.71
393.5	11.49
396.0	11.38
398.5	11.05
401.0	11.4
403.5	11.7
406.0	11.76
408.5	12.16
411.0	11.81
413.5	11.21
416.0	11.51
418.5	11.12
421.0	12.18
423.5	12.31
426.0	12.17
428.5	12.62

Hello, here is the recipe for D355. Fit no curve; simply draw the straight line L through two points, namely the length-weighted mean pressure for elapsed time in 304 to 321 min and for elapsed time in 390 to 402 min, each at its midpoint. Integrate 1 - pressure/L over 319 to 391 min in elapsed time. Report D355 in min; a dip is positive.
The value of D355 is -3.19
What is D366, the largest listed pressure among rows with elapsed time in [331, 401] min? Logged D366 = 13.35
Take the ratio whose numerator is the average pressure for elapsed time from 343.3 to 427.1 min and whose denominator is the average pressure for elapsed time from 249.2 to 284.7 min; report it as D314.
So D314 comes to 1.0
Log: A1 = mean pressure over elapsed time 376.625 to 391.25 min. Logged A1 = 11.9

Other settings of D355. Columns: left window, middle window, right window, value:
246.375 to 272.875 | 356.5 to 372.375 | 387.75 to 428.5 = -1.21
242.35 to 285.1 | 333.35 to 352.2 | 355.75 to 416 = -0.27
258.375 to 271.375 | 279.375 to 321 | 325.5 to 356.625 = 0.67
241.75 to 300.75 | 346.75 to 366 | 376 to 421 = -1.46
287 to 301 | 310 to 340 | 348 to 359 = 0.48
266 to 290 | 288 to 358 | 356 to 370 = 1.98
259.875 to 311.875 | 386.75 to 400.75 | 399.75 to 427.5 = 0.49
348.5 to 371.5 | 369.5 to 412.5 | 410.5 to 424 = 1.38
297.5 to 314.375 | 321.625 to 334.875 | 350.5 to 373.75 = 0.42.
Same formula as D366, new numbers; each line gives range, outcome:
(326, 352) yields 13.29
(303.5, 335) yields 12.4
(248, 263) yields 13.11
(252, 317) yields 12.63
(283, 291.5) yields 12.12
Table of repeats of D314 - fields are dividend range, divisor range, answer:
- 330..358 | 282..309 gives 1.03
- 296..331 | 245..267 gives 0.96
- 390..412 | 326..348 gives 0.96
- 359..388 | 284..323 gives 1.03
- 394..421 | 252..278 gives 0.95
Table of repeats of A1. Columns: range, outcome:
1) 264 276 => 12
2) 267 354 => 12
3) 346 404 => 12.1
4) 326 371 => 12.4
